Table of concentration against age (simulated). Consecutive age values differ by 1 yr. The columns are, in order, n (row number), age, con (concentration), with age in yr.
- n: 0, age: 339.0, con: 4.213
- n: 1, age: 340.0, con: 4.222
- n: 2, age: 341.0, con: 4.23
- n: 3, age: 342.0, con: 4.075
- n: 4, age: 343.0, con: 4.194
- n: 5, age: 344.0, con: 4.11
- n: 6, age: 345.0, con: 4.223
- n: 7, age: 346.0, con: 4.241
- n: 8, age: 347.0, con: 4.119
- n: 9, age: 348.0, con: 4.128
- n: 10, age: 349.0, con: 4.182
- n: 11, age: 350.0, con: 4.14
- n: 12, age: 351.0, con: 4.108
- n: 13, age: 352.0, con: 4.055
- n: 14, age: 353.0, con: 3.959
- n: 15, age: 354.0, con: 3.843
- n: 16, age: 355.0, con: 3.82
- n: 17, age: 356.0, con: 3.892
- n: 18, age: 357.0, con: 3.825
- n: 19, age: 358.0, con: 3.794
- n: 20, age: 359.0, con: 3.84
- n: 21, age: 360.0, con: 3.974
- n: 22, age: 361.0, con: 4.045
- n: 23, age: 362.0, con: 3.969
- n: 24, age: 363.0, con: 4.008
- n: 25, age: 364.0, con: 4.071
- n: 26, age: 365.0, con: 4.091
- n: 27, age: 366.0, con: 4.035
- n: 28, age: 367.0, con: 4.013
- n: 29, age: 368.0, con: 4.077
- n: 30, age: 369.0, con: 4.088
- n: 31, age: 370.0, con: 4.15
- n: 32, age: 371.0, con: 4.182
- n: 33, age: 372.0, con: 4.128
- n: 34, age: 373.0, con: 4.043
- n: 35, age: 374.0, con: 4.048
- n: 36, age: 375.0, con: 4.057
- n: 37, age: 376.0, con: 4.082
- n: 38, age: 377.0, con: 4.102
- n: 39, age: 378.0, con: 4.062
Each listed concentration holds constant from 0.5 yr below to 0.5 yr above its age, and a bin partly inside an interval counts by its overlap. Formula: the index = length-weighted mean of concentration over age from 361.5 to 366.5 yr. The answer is 4.03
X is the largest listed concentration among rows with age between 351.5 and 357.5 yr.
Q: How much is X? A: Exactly 4.055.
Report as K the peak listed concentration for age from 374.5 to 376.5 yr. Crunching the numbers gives 4.082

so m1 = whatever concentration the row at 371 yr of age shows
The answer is 4.182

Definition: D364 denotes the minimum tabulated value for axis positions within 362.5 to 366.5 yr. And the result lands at 4.008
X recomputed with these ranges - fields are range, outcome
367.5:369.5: 4.088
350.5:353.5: 4.108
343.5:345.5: 4.223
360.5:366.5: 4.091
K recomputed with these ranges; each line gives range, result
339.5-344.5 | 4.23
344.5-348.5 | 4.241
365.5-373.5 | 4.182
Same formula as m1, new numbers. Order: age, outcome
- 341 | 4.23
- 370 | 4.15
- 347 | 4.119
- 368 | 4.077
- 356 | 3.892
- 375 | 4.057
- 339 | 4.213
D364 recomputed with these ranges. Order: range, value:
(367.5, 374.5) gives 4.043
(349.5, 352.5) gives 4.055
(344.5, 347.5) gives 4.119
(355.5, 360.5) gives 3.794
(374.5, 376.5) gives 4.057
